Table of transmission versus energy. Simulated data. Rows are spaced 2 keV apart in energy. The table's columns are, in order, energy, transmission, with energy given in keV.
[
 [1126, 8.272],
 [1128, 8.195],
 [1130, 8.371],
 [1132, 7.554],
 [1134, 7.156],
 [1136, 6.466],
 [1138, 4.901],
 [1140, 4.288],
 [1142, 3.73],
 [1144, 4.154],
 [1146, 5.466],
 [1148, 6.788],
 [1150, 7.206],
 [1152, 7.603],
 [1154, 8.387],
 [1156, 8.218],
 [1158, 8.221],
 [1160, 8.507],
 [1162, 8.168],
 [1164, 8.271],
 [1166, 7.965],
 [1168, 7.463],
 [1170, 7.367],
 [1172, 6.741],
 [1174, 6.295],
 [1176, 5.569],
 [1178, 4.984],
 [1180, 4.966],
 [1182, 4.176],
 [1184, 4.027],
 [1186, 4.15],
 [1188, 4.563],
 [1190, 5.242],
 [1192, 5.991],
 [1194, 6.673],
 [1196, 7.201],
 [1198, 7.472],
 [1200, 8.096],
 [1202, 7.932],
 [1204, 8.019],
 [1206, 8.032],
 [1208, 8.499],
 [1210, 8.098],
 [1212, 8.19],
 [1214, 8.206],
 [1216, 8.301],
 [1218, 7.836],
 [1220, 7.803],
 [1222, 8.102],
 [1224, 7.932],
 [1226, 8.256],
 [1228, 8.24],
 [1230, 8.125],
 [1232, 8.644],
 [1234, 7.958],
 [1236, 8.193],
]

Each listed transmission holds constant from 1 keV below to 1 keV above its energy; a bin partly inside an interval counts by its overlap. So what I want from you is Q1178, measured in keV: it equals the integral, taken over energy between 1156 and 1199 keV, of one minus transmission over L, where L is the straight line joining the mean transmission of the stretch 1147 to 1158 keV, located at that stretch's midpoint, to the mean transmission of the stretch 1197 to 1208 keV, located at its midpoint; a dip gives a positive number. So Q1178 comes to 7.67 keV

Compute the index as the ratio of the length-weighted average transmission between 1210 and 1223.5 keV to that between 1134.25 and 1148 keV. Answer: 1.58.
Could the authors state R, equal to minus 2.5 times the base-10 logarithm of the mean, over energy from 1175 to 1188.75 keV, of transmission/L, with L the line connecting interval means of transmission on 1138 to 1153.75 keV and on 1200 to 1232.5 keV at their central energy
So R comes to 0.44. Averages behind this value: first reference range 5.69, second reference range 8.13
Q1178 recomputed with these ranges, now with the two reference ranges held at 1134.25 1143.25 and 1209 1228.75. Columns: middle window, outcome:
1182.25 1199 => 3.44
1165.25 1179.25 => -0.66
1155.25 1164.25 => -3.79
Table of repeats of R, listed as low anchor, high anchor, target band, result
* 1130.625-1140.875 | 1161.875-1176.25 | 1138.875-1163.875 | -0.006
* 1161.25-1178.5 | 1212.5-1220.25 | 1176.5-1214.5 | 0.173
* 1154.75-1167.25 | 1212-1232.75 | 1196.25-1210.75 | 0.025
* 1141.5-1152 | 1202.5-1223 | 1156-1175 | -0.200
